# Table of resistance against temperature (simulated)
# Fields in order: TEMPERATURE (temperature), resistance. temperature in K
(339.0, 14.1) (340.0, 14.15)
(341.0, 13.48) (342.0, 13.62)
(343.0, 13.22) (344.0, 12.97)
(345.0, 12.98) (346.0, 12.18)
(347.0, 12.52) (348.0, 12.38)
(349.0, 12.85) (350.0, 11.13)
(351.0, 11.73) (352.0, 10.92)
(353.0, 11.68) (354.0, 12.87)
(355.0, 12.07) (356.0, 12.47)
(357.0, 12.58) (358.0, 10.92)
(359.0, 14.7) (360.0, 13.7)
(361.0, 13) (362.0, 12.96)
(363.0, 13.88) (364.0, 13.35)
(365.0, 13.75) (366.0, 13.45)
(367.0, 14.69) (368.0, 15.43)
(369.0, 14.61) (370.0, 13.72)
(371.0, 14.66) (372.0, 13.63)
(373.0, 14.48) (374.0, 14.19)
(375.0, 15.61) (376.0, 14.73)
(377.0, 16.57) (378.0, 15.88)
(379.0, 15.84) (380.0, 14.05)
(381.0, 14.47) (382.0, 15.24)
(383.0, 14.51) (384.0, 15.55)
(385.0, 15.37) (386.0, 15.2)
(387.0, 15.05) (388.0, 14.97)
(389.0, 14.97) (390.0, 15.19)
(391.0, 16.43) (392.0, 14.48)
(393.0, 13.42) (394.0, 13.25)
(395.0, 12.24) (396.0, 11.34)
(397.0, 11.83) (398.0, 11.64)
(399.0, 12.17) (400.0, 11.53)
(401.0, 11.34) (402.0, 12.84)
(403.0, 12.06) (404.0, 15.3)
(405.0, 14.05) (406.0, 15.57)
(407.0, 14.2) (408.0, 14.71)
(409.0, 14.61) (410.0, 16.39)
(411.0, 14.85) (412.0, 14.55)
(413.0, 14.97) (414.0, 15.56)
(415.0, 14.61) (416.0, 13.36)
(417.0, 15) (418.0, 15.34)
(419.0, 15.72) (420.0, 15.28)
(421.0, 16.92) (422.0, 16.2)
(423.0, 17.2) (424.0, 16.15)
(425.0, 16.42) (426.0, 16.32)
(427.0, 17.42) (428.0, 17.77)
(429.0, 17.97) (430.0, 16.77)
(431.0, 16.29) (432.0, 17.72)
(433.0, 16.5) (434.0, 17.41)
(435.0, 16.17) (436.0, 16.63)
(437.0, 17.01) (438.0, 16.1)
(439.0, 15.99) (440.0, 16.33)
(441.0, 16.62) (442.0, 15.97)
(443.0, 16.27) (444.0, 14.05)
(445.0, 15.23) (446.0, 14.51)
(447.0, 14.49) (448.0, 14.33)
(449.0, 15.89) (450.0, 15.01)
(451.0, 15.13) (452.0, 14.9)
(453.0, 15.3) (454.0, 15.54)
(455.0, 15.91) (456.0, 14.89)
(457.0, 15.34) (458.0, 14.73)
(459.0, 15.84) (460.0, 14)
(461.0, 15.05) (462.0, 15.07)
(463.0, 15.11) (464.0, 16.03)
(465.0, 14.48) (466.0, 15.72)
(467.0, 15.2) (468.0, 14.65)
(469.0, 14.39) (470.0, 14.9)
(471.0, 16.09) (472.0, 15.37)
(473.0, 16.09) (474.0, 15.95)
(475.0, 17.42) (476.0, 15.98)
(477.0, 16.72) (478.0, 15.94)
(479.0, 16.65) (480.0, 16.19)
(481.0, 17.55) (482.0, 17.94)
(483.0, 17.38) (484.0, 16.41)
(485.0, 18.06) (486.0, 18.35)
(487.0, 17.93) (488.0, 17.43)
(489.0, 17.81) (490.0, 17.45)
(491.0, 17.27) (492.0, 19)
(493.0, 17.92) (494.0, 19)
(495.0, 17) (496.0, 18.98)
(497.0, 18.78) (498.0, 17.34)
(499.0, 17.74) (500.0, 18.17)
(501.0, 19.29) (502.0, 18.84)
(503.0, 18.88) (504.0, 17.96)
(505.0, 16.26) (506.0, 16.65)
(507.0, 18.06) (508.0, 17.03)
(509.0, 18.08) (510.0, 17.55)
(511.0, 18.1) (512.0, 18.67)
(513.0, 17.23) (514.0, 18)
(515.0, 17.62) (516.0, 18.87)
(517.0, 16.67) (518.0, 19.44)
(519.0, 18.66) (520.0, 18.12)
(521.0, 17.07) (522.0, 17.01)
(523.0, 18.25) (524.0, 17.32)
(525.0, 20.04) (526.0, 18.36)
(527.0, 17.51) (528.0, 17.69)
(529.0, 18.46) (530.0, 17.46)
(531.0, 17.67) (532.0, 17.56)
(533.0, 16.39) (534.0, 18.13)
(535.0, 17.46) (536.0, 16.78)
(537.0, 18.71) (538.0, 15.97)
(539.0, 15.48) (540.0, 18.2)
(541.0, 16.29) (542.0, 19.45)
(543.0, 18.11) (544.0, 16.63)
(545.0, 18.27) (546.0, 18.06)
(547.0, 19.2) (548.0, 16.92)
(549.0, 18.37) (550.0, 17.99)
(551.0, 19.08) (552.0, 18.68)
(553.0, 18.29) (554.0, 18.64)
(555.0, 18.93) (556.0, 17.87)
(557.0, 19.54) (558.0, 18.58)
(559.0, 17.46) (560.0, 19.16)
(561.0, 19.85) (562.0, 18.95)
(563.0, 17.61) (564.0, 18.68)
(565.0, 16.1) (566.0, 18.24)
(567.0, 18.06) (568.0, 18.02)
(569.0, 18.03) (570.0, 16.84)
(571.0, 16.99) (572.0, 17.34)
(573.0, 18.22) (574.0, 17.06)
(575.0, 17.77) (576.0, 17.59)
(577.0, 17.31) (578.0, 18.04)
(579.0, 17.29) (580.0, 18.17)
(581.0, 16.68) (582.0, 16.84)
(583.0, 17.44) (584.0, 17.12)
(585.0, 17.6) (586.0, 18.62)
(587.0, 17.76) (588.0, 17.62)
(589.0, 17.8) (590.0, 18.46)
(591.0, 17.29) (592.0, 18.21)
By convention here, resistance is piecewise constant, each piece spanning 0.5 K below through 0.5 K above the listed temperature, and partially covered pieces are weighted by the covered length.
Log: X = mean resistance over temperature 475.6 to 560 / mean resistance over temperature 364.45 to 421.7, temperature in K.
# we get 1.2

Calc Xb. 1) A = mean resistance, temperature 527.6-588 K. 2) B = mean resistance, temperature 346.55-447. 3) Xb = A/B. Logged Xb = 1.22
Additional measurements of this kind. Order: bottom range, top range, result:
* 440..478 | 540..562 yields 1.19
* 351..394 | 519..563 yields 1.27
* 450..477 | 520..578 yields 1.16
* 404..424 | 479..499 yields 1.16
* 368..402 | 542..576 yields 1.28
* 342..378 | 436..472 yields 1.15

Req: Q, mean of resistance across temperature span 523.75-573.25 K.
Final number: 18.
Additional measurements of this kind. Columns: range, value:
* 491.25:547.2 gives 17.9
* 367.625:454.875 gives 15.1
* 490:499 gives 18.1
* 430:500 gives 16.3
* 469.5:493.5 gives 17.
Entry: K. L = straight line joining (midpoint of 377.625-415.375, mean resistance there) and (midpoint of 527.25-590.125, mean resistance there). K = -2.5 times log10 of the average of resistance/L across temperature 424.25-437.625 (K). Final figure -0.133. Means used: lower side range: 14.2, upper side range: 17.8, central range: 16.9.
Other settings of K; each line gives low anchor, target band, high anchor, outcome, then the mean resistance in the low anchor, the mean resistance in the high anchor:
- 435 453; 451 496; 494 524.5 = 0.02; 15.6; 17.9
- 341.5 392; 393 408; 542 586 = 0.13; 13.9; 18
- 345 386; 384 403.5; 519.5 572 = 0.07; 13.7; 17.9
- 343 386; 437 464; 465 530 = 0.05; 13.7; 17.4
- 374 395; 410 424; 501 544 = 0.01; 15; 17.8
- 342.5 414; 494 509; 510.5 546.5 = -0.06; 13.8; 17.8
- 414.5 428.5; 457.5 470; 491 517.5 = 0.13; 16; 18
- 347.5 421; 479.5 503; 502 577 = -0.08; 14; 17.9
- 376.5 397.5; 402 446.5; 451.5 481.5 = -0.05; 14.6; 15.6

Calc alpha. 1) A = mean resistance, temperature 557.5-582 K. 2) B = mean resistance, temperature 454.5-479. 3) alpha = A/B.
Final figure 1.2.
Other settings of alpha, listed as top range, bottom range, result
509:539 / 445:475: 1.17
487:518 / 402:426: 1.18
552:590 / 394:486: 1.16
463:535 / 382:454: 1.15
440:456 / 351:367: 1.19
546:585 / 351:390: 1.28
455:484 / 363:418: 1.10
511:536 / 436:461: 1.16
